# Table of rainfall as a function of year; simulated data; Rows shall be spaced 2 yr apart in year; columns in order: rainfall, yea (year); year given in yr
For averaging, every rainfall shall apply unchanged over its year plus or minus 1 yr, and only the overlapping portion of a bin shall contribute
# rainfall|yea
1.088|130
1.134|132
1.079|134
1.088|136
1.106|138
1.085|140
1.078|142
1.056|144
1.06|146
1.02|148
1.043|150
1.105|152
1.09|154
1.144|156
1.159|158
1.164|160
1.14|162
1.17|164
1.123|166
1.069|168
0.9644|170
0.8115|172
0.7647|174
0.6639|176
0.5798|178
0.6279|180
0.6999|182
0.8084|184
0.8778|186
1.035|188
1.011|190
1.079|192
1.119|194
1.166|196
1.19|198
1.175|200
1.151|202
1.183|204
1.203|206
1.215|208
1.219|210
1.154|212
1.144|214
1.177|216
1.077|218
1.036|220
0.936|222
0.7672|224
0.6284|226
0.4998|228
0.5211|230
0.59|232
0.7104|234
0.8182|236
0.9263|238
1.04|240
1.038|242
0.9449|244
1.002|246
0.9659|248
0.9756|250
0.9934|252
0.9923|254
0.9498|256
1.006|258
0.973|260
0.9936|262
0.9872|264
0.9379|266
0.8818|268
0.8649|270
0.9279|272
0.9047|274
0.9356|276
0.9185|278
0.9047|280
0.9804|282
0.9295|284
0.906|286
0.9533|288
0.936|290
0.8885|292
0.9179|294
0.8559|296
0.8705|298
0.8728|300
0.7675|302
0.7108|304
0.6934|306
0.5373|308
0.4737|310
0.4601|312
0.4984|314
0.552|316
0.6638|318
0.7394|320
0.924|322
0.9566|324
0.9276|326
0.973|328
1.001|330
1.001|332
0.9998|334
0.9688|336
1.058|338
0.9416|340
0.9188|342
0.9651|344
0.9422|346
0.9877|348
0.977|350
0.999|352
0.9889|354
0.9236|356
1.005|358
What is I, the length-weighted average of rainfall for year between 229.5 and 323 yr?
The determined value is 0.849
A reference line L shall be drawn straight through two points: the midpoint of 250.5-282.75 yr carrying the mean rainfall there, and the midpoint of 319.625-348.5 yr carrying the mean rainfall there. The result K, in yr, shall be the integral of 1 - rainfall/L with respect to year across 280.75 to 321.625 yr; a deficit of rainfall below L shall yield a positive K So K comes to 8.1 yr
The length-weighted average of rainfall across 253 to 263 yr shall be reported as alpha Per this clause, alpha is 0.983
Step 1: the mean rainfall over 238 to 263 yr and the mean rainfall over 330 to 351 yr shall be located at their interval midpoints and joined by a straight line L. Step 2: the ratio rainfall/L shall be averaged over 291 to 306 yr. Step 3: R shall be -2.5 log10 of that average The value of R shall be 0.18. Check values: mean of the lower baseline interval 0.987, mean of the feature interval 0.831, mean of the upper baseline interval 0.977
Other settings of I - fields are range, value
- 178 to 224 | 1.04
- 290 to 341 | 0.813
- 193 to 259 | 0.985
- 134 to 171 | 1.09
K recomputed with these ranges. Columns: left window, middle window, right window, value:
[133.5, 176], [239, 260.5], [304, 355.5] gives -1.1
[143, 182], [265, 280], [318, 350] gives 0.7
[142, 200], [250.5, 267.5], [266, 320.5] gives -2.4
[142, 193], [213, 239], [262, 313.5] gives 2.2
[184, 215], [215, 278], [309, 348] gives 6.9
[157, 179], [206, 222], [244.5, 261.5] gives -2.7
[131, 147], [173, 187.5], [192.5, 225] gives 4.9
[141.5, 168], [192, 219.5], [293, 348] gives -3.9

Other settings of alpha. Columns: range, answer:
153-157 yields 1.12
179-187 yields 0.754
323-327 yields 0.942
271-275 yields 0.916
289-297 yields 0.9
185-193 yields 1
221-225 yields 0.852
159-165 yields 1.16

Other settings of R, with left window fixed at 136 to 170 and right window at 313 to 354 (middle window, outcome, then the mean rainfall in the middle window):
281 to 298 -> 0.04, 0.918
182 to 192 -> 0.15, 0.924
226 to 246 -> 0.26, 0.79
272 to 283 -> 0.04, 0.929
